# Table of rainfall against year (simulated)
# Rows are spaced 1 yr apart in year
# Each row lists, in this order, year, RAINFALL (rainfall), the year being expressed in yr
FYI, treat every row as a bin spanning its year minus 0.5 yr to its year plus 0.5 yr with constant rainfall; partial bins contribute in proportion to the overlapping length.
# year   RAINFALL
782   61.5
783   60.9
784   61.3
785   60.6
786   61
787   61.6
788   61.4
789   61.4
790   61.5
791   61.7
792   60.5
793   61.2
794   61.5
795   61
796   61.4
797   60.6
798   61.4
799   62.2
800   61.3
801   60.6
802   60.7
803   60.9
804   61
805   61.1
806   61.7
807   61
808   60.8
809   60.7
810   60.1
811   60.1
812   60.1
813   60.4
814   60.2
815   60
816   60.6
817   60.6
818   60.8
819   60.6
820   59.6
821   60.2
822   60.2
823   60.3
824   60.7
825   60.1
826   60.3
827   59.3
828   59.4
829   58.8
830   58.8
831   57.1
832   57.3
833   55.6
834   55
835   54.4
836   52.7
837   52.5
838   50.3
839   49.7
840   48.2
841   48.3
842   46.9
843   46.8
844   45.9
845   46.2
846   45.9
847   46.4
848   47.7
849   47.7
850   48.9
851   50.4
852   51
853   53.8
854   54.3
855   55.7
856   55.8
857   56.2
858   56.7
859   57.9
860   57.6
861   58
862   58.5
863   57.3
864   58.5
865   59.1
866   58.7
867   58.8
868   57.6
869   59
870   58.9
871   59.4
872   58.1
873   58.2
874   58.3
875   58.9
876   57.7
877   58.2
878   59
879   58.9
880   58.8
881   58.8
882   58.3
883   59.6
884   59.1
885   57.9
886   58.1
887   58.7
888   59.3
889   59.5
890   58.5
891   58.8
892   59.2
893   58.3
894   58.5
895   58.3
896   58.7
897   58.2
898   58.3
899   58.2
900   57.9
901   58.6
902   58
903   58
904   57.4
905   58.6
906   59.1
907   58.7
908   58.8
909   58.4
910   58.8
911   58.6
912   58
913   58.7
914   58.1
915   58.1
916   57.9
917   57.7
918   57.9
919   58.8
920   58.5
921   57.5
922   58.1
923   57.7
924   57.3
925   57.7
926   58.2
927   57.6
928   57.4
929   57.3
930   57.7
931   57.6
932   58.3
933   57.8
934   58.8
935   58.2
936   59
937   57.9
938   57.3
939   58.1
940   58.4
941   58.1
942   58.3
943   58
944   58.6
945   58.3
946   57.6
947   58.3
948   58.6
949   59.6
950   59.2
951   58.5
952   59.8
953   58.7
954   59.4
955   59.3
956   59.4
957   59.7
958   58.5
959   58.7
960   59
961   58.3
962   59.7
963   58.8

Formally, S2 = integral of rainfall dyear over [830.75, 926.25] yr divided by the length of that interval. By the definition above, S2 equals 56.3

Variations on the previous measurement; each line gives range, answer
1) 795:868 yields 56.7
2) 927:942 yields 58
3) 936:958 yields 58.6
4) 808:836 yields 59.2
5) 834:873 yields 53.5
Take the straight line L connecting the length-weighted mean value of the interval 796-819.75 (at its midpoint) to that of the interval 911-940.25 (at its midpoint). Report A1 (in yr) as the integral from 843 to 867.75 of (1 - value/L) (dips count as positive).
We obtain 2.5 yr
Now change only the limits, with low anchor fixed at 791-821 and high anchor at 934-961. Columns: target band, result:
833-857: 3.9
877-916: 0.6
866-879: 0.3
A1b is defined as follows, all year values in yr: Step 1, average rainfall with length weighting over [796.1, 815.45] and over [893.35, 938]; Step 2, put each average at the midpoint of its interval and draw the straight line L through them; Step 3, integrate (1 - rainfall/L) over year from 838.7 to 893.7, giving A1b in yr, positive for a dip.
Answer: 3.5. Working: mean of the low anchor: 60.8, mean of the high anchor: 58.1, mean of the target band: 55.5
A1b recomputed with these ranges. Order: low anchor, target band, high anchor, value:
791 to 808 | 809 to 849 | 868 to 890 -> 3.1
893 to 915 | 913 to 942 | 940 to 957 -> 0.3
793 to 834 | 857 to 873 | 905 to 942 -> 0.3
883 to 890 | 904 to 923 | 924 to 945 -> 0.0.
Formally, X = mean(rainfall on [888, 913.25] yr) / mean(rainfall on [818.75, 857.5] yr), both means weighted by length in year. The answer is 1.09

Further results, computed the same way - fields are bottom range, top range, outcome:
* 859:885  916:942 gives 0.99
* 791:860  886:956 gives 1.03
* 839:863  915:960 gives 1.13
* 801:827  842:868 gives 0.88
